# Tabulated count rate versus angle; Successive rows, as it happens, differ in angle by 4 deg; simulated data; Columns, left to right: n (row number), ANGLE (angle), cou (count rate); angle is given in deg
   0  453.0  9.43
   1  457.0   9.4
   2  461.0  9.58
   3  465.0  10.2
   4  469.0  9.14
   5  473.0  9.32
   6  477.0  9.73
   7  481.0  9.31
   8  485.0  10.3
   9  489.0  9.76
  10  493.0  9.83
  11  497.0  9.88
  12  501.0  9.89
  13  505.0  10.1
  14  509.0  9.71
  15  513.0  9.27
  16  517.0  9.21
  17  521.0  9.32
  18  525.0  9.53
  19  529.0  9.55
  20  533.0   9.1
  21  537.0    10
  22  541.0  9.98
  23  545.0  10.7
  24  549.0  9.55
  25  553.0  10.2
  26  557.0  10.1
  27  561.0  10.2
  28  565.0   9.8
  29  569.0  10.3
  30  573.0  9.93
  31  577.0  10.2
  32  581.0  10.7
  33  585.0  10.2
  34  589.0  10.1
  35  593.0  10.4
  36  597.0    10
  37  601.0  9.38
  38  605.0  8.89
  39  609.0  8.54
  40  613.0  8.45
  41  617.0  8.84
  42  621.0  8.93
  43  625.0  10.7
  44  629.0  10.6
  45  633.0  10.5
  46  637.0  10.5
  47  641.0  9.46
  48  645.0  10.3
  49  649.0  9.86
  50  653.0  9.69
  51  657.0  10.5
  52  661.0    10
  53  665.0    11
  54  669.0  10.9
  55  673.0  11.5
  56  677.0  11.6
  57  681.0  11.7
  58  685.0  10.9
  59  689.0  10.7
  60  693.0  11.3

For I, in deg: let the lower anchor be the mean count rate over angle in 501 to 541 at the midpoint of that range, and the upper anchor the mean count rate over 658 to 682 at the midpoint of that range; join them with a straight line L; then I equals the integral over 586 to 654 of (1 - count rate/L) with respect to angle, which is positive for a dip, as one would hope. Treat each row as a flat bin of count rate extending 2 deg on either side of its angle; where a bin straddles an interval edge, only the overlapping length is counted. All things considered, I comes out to 5.43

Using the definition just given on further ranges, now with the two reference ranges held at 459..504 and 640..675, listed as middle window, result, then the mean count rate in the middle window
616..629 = 0.7 deg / 9.71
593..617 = 2.4 deg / 9.15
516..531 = 0.7 deg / 9.42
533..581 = -0.3 deg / 10.1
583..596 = -0.1 deg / 10.2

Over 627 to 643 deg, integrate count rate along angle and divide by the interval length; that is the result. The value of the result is 10.3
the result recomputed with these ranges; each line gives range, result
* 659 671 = 10.6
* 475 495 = 9.79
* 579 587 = 10.4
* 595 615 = 9.05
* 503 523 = 9.52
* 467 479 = 9.4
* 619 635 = 10.2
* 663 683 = 11.3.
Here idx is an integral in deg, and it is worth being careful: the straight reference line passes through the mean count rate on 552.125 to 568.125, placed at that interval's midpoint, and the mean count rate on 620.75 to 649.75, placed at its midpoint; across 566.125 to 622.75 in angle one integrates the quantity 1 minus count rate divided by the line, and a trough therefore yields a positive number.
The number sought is 2.7 deg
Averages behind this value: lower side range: 10.1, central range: 9.64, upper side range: 10.2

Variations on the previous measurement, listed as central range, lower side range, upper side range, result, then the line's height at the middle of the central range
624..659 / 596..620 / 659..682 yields -0.5 deg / 10.1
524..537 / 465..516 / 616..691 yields 0.5 deg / 9.88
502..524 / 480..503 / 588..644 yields 0.6 deg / 9.82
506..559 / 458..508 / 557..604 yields 1.1 deg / 9.92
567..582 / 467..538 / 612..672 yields -0.6 deg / 9.84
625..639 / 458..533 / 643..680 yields -0.1 deg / 10.4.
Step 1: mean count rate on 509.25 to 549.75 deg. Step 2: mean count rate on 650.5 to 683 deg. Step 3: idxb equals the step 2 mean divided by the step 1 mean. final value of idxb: 1.13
